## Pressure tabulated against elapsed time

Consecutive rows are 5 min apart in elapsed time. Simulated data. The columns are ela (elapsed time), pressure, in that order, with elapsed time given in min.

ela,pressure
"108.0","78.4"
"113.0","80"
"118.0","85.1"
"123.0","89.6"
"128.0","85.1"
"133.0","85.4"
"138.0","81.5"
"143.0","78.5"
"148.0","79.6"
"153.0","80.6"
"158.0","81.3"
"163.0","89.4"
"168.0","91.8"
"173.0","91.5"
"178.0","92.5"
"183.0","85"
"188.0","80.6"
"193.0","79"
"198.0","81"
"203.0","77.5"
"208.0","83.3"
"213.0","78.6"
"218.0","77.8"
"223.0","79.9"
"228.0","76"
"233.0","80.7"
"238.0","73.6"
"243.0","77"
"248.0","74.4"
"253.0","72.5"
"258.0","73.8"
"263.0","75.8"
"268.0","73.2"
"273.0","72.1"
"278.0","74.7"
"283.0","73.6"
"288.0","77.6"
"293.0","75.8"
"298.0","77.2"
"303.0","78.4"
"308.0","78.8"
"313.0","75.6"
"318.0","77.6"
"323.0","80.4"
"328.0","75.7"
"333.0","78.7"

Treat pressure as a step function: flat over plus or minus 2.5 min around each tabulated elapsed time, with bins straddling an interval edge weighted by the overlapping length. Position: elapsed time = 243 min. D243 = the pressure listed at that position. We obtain 77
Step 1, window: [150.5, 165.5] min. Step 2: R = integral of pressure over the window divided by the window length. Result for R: 83.8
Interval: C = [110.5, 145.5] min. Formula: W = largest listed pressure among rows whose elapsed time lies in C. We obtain 89.6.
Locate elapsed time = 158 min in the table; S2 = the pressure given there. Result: 81.3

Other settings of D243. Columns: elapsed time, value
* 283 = 73.6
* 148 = 79.6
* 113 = 80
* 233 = 80.7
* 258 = 73.8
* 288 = 77.6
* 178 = 92.5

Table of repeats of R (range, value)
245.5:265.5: 74.1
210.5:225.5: 78.8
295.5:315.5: 77.5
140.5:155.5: 79.6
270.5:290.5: 74.5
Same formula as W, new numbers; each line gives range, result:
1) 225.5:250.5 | 80.7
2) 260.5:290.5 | 77.6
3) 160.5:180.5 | 92.5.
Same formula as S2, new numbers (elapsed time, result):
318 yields 77.6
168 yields 91.8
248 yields 74.4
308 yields 78.8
